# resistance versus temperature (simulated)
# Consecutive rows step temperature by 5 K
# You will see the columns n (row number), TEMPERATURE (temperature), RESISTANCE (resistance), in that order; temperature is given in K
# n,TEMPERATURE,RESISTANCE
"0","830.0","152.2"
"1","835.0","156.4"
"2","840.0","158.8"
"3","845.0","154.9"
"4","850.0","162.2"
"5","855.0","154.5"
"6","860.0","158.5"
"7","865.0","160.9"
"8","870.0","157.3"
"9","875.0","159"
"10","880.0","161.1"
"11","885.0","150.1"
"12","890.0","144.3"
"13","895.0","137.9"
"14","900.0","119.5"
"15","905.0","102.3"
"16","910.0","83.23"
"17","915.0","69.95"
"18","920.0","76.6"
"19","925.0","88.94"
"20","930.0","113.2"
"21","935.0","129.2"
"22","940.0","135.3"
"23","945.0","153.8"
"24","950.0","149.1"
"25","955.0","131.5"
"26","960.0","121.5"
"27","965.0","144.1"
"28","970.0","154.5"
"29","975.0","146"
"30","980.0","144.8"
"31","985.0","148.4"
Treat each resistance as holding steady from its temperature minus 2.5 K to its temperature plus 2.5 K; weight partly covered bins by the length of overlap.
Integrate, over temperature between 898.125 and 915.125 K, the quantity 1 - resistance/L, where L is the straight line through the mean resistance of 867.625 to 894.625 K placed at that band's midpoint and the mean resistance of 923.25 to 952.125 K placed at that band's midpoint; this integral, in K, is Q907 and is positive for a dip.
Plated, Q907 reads 5.5 K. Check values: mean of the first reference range 153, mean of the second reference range 129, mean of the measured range 96.1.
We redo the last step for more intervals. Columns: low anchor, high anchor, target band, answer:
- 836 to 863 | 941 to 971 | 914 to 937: 7.8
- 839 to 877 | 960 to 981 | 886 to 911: 5.2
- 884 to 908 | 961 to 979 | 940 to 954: -0.6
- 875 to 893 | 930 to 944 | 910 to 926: 7.0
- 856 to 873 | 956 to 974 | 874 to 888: -0.1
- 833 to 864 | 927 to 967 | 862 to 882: -1.0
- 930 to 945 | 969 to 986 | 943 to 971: -0.3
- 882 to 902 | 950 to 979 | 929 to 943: 1.2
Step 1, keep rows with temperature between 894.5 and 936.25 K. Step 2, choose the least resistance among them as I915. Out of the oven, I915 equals 69.95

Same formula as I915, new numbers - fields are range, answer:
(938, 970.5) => 121.5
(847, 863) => 154.5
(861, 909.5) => 102.3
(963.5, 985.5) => 144.1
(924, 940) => 88.94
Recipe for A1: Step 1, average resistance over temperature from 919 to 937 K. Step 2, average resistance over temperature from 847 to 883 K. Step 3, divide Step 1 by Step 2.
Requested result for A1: 0.65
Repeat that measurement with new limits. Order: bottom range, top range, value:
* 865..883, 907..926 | 0.50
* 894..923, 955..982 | 1.47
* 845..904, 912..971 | 0.81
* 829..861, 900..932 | 0.58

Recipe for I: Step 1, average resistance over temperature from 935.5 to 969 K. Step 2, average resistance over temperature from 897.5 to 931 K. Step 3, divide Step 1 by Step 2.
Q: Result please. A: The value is 1.5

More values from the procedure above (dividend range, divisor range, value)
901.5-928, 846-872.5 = 0.54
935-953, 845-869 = 0.90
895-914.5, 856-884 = 0.65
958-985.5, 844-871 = 0.91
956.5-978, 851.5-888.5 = 0.90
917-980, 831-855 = 0.82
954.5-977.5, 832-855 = 0.89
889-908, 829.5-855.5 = 0.79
